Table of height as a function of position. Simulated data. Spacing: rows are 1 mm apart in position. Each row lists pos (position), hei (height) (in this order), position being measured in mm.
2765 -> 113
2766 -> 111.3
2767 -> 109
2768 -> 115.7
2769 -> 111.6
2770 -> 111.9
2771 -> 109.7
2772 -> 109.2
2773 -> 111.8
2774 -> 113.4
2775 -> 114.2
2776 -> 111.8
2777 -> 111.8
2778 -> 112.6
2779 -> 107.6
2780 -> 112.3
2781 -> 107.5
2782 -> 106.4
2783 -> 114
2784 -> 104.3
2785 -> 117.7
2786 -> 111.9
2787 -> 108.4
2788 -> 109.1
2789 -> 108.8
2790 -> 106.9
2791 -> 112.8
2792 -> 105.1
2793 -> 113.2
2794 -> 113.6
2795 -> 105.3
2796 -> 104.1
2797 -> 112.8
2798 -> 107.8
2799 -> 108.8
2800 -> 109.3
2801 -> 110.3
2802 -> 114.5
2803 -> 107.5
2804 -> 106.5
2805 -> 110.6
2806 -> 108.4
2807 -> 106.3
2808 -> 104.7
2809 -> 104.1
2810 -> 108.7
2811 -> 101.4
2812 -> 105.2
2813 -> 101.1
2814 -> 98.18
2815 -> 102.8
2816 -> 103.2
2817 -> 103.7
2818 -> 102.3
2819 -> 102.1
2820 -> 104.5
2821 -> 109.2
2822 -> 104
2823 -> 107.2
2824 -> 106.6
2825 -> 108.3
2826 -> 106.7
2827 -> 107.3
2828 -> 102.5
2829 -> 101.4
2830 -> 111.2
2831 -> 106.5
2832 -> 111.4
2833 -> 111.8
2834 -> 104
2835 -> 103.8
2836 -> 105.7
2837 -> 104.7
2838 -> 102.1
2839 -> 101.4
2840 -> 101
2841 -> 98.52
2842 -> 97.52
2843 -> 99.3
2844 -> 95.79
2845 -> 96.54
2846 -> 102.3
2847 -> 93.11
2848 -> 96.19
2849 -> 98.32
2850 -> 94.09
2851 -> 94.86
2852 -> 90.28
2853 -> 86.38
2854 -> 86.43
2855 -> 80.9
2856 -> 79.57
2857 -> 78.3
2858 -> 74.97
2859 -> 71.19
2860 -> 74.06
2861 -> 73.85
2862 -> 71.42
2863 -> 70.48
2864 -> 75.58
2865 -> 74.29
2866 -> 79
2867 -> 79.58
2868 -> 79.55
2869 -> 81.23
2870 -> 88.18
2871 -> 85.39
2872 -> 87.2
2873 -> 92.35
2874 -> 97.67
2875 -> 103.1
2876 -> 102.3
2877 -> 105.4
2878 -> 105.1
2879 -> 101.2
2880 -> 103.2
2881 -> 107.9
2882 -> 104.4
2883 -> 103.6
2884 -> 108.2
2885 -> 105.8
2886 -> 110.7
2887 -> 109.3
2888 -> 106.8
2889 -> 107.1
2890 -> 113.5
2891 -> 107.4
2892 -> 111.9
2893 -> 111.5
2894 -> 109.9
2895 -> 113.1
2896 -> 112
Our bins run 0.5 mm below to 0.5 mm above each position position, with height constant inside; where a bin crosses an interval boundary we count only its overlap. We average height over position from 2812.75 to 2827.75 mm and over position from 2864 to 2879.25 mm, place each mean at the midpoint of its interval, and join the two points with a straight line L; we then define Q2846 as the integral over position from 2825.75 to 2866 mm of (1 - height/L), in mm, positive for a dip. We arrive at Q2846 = 1.9 mm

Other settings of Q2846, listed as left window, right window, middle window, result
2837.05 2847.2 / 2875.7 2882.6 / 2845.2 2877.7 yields 5.03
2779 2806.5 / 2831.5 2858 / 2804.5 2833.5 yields -0.79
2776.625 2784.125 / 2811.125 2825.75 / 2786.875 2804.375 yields -0.27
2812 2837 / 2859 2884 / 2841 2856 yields 0.59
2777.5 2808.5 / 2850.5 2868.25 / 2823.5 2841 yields -2.71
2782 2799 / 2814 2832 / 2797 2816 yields 0.17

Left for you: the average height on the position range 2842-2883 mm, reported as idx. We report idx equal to 89.3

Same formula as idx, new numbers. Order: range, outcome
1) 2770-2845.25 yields 107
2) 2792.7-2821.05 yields 106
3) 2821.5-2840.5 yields 106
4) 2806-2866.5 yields 96.7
